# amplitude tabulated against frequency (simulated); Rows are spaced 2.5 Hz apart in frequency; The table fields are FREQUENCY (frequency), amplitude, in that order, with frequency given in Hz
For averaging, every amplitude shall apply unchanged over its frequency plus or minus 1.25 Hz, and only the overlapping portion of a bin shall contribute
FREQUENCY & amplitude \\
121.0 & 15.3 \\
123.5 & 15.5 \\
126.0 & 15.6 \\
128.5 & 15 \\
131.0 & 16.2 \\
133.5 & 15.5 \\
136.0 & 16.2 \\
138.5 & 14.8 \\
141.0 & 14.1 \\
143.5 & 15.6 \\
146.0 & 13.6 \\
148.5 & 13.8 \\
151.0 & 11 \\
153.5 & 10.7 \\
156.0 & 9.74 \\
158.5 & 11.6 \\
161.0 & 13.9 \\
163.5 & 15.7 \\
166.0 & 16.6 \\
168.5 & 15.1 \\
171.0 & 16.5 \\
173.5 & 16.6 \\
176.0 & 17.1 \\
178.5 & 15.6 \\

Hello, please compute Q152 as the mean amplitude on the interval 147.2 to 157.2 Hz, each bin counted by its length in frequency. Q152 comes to 11.3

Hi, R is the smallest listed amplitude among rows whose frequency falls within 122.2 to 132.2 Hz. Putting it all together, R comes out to 15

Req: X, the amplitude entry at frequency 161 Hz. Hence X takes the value 13.9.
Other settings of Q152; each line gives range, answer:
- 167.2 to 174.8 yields 16.1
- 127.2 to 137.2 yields 15.7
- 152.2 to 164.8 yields 12.3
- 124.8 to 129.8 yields 15.3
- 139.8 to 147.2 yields 14.4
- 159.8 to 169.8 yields 15.3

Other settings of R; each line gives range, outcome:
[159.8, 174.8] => 13.9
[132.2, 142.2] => 14.1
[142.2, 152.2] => 11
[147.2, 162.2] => 9.74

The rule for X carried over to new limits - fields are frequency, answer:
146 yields 13.6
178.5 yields 15.6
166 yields 16.6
